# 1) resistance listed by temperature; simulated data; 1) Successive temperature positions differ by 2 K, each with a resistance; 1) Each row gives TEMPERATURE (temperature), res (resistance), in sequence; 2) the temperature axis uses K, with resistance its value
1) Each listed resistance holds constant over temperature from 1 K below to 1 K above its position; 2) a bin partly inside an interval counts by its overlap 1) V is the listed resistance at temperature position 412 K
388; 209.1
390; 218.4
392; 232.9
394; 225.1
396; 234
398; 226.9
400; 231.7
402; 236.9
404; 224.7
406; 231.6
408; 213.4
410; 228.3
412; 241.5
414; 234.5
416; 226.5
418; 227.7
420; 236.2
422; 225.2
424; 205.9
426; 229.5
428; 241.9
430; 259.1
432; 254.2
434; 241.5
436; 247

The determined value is 241.5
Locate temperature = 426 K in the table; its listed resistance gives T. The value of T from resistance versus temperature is 229.5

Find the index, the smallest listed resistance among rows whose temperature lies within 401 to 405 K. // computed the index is 224.7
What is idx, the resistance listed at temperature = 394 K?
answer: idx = 225.1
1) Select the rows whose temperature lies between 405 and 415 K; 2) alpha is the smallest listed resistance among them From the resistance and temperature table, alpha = 213.4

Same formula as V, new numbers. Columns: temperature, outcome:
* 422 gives 225.2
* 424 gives 205.9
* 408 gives 213.4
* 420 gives 236.2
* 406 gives 231.6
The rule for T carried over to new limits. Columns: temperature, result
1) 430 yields 259.1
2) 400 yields 231.7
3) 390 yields 218.4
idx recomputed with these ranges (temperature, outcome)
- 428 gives 241.9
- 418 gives 227.7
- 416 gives 226.5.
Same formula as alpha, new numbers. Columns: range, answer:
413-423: 225.2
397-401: 226.9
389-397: 218.4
